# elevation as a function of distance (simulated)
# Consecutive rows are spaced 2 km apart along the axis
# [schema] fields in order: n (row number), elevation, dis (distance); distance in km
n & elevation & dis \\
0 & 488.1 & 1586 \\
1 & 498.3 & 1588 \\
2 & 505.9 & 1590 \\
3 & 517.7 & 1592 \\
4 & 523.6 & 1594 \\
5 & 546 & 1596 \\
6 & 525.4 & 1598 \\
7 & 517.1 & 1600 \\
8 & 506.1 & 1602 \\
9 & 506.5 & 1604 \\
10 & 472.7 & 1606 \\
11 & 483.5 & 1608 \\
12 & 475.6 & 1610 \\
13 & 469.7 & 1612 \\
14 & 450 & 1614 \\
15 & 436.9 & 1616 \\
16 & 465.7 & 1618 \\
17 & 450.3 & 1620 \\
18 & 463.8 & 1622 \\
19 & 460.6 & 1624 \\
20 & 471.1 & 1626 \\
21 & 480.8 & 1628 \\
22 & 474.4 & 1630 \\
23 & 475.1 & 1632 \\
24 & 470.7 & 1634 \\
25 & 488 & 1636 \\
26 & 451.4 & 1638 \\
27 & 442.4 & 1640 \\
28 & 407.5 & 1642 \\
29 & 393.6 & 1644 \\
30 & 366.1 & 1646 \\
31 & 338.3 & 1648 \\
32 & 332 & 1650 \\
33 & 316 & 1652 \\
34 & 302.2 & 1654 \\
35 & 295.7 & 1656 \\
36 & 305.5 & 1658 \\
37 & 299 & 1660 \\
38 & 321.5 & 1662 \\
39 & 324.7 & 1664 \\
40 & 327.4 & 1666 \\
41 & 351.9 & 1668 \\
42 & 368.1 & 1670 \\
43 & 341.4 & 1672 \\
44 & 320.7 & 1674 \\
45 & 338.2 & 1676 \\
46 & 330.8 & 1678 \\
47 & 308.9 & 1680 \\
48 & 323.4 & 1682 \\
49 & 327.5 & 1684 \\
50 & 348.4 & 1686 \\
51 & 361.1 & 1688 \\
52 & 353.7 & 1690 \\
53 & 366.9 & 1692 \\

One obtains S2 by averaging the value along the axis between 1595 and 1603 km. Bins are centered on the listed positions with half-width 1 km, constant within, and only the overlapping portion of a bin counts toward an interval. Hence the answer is 524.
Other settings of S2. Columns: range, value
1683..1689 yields 346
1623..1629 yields 471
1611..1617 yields 452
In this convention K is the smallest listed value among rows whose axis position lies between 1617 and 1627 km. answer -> 450.3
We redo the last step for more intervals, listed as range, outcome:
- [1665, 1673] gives 327.4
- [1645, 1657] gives 295.7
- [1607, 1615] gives 450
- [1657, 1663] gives 299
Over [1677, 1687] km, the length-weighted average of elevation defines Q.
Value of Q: 328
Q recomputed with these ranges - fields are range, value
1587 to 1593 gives 507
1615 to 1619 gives 451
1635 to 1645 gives 437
